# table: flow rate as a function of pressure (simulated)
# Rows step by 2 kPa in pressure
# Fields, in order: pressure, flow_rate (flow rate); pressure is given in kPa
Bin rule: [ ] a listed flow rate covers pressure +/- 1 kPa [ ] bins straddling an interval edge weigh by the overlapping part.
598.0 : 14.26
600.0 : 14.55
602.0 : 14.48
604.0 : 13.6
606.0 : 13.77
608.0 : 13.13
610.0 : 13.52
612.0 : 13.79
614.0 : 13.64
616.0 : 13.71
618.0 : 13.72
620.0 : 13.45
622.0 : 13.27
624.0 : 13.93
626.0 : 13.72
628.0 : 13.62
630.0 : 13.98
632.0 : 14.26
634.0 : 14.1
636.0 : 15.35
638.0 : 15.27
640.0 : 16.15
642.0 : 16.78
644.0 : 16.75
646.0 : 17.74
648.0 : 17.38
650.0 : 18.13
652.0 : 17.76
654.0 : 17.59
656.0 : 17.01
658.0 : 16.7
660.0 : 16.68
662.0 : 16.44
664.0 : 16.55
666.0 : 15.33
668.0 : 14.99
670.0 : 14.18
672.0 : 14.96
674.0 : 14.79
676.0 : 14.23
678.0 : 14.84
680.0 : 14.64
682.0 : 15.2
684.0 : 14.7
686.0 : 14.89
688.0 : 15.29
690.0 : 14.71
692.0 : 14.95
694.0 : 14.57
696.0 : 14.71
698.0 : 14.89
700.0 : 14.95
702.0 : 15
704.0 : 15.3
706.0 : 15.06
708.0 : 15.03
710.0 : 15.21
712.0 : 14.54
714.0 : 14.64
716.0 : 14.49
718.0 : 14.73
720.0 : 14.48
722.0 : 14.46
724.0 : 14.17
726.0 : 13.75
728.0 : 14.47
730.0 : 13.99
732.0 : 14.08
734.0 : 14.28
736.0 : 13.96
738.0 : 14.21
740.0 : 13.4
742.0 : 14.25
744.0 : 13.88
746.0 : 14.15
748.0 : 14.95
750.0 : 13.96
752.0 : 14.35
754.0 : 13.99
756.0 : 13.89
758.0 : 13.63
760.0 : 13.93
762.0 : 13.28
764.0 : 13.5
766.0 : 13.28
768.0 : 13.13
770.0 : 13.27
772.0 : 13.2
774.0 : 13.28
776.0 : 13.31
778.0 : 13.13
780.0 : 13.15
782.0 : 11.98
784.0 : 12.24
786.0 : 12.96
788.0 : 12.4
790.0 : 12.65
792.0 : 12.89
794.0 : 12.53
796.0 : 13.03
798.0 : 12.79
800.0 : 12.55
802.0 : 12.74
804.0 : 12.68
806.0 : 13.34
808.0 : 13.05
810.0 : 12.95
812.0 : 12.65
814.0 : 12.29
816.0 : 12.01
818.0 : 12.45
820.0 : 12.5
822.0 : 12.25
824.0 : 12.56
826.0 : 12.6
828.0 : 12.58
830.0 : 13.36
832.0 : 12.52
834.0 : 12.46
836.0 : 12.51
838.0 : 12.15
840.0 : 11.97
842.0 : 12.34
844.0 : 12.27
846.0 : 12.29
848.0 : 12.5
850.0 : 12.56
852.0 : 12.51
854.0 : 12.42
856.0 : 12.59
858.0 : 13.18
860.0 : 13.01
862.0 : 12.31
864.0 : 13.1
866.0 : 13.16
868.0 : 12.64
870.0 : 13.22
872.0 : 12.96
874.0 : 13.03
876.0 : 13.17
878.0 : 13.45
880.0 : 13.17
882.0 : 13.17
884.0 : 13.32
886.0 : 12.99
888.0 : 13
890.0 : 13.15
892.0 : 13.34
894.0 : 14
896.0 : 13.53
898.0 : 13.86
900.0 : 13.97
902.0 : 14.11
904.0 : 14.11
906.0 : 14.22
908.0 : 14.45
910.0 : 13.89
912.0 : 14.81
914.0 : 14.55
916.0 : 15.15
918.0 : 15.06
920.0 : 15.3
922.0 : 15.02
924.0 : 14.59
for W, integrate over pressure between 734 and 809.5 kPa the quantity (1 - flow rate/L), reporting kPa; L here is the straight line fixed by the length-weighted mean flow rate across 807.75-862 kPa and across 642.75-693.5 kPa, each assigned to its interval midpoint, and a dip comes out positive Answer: 2.5 kPa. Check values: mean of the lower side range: 15.8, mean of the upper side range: 12.5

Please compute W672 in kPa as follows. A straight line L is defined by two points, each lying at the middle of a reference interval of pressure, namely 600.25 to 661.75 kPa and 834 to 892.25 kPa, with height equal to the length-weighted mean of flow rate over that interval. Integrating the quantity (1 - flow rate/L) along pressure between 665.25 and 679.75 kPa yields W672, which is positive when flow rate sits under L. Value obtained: 0.0 kPa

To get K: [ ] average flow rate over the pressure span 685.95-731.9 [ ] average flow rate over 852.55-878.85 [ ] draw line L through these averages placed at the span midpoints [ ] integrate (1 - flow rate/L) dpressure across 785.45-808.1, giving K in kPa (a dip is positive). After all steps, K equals 1.5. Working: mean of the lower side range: 14.7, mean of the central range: 12.8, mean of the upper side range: 12.9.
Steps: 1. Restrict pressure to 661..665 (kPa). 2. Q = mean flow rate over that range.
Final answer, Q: 16.5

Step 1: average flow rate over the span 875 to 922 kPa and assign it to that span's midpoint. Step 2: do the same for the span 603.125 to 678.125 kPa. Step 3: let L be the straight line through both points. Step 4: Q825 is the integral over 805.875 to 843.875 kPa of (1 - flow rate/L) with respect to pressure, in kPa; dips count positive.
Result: 4.6 kPa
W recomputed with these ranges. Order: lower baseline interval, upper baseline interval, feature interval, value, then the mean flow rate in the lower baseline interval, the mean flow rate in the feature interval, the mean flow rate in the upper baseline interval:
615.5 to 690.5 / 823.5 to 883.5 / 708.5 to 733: 0.06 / 15.4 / 14.4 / 12.7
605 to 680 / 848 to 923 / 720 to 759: 1.10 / 15.2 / 14.1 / 13.5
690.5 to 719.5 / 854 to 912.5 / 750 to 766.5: 0.75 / 14.9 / 13.8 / 13.4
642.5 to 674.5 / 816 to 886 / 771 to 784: 1.10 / 16.5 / 12.9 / 12.7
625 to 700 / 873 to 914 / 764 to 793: 3.26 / 15.5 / 12.9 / 13.7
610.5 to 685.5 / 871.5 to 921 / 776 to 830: 6.38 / 15.3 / 12.7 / 13.8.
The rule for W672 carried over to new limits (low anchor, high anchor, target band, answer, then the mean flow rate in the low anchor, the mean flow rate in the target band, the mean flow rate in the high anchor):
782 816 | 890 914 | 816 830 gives 0.5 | 12.7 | 12.5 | 14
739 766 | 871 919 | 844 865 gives 1.8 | 13.9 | 12.6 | 13.8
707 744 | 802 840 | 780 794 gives 0.7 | 14.3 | 12.6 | 12.6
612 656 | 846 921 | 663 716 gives -0.2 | 15.3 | 14.9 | 13.5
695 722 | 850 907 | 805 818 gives 1.1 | 14.8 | 12.7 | 13.2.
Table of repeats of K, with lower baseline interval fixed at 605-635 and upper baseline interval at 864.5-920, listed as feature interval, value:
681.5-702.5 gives -1.81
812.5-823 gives 1.07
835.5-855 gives 1.93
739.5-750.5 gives -0.34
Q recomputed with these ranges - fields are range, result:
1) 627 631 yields 13.8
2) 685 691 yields 15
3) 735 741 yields 13.9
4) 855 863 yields 12.8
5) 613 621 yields 13.6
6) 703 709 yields 15.1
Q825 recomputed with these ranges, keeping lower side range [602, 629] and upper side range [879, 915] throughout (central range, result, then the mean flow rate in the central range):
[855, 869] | 0.90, 12.9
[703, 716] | -1.19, 14.9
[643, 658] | -4.15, 17.4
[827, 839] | 0.99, 12.6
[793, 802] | 0.65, 12.7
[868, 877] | 0.46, 13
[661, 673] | -1.54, 15.4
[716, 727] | -0.52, 14.3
